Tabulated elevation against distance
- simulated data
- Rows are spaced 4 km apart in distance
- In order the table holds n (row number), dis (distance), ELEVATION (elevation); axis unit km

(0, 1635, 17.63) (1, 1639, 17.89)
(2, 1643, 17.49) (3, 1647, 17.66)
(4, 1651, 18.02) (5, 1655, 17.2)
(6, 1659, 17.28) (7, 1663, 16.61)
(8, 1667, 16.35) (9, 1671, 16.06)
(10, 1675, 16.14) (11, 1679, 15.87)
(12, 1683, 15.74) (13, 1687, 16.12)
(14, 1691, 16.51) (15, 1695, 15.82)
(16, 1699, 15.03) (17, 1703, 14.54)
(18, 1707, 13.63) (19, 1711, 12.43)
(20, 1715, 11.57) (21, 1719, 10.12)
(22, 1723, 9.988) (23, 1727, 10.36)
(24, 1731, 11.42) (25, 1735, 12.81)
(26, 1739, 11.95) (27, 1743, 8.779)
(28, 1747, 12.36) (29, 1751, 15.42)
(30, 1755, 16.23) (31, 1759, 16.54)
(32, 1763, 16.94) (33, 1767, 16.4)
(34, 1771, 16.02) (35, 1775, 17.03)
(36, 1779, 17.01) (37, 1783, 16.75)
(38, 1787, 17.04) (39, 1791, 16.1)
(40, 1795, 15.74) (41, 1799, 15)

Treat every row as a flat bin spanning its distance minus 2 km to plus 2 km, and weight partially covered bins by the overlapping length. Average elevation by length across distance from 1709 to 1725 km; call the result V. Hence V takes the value 11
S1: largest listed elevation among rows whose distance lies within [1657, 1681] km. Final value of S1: 17.28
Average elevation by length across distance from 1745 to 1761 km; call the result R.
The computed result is 15.1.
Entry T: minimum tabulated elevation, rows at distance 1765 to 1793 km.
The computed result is 16.02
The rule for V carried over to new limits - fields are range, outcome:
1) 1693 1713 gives 14.3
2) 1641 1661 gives 17.5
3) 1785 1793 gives 16.6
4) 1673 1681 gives 16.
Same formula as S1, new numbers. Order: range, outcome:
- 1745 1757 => 16.23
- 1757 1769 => 16.94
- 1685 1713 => 16.51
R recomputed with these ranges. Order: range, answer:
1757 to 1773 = 16.5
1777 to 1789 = 16.9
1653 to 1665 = 17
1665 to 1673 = 16.2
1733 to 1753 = 12.3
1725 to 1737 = 11.5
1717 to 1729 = 10.2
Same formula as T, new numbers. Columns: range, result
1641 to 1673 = 16.06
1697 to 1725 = 9.988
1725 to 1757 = 8.779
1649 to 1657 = 17.2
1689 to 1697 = 15.82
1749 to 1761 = 15.42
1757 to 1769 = 16.4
